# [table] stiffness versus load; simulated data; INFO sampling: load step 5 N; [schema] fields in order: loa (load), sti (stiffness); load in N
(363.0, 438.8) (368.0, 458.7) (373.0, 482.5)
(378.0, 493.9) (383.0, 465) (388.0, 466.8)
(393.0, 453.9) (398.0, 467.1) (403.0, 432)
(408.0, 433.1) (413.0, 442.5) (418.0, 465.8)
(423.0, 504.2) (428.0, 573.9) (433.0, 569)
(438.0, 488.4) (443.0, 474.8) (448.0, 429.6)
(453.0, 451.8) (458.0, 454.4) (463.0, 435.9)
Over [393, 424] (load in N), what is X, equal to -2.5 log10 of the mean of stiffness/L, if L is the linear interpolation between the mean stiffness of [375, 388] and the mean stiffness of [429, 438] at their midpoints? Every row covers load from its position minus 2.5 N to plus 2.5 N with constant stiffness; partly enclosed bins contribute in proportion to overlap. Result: 0.13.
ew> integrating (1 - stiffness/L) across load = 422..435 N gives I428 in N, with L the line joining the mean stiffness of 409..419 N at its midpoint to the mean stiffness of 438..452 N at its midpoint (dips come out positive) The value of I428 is -2.9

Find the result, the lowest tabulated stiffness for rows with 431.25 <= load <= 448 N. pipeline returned 429.6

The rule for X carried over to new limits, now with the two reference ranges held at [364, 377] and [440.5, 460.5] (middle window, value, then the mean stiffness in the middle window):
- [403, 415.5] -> 0.06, 437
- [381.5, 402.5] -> 0.01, 460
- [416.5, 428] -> -0.11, 506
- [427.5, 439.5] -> -0.19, 543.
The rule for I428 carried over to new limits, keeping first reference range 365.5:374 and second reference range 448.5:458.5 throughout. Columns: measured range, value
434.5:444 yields -0.8 N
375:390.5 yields -0.3 N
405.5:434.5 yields -2.5 N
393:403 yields 0.1 N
